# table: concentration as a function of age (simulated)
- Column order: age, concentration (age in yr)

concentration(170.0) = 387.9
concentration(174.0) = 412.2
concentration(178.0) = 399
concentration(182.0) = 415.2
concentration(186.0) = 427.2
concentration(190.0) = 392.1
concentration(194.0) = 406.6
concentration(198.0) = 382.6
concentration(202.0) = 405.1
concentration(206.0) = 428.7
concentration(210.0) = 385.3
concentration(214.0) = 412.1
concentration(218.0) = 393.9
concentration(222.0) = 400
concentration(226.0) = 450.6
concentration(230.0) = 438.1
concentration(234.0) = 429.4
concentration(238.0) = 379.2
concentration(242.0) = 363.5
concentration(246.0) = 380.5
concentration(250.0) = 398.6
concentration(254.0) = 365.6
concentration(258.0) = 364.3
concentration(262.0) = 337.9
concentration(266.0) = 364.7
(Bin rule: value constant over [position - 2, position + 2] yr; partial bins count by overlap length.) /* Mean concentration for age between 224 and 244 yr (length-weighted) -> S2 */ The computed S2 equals 412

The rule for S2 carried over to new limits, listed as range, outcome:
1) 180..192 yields 412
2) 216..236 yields 422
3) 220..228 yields 425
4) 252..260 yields 365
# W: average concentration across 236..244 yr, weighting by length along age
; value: 371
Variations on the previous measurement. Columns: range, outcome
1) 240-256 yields 377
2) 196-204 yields 394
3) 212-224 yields 402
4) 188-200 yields 394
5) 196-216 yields 403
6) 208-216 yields 399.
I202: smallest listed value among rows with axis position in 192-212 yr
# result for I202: 382.6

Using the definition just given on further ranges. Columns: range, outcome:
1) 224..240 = 379.2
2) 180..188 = 415.2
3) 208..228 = 385.3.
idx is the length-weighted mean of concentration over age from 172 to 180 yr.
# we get 406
